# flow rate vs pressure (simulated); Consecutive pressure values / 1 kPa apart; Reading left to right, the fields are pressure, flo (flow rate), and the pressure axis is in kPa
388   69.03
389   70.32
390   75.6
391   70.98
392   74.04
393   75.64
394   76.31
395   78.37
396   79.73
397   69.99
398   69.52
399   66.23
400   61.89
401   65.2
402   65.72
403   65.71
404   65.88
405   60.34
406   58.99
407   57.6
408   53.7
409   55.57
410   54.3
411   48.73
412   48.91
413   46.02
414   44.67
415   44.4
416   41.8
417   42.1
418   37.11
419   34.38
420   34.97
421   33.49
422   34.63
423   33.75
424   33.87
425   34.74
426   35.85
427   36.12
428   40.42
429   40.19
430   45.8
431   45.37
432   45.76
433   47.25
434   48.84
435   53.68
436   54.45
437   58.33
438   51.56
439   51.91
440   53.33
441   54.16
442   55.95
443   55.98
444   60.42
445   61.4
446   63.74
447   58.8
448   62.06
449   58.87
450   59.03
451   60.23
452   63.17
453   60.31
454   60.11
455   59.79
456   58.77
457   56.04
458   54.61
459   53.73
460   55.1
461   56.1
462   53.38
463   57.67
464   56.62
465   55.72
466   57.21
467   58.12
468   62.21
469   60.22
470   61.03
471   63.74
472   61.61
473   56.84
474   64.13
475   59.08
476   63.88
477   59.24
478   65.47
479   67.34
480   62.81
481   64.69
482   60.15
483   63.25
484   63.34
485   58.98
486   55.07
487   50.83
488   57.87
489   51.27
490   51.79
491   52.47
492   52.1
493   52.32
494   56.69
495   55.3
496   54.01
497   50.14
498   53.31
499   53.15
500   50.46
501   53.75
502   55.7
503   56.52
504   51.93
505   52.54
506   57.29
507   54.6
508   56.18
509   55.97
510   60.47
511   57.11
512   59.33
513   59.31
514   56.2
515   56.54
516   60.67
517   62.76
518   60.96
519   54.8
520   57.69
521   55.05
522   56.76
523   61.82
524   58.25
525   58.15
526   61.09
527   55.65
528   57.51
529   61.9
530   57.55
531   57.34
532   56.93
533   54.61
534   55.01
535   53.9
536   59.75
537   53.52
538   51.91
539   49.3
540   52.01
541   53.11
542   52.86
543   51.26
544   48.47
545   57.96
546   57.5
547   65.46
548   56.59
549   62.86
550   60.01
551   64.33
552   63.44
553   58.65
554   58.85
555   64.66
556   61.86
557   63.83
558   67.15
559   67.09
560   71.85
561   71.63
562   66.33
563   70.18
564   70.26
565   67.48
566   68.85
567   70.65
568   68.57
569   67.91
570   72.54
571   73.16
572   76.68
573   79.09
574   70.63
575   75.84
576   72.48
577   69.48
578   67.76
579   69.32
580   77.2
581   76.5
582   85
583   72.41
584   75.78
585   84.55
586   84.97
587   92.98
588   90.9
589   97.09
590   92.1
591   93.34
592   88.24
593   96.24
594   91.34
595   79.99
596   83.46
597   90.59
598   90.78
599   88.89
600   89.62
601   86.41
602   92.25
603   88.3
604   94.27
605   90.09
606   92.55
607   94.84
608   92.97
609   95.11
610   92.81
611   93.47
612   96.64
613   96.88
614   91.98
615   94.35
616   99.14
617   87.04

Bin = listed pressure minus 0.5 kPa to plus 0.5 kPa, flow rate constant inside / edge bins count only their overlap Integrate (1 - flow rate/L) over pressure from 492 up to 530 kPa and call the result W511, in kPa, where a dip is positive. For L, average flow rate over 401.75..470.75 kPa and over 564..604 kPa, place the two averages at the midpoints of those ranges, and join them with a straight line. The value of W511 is 5.8 kPa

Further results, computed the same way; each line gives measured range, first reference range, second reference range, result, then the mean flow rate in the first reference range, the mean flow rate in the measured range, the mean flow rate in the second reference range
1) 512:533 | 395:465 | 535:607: 2.5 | 53.1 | 58.3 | 73.1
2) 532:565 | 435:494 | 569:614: 7.0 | 58.2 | 60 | 85.2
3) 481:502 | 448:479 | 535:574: 1.9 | 59.2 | 55.1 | 63.1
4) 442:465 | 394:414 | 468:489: 1.0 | 61.6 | 58.3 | 60.8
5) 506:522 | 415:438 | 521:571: -0.6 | 41.8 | 57.8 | 60.8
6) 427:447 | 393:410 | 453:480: 3.3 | 65.6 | 51.8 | 59.2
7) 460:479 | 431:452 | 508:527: -1.0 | 55.7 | 59.7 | 58.4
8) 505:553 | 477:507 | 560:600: 6.1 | 56.2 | 57.2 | 79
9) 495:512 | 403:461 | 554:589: 2.1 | 50.7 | 54.7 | 73.2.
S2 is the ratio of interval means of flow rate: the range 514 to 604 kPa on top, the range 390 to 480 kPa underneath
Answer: 1.24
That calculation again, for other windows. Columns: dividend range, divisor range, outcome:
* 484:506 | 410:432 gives 1.34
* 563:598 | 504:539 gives 1.39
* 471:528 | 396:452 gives 1.11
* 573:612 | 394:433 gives 1.70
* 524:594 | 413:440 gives 1.58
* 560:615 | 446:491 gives 1.40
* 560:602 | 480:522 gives 1.41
